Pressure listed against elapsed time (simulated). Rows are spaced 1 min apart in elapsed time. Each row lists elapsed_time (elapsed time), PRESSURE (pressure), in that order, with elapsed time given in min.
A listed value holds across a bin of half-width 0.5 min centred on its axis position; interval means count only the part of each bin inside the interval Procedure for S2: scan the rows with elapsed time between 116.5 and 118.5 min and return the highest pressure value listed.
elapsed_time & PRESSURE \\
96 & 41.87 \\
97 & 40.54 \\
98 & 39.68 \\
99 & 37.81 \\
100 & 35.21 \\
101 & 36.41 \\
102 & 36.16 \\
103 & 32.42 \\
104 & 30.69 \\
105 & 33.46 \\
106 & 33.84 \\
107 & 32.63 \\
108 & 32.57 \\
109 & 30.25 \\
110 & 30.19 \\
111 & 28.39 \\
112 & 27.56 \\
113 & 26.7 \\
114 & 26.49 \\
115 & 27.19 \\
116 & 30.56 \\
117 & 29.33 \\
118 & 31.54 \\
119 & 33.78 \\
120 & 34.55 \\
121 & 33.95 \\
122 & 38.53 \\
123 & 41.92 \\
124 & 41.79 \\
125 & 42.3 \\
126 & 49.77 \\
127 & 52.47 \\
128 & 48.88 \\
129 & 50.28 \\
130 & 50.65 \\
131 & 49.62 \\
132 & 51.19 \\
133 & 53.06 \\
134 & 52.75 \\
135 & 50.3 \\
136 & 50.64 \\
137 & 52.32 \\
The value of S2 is 31.54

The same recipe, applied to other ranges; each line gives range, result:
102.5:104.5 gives 32.42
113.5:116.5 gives 30.56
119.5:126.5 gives 49.77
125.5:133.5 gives 53.06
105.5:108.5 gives 33.84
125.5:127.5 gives 52.47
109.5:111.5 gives 30.19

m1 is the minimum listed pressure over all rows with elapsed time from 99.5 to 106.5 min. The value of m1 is 30.69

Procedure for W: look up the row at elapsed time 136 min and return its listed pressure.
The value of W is 50.64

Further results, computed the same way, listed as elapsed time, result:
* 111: 28.39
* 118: 31.54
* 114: 26.49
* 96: 41.87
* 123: 41.92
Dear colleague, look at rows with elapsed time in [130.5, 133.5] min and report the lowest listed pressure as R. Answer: 49.62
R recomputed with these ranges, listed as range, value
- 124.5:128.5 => 42.3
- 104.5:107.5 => 32.63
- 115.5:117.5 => 29.33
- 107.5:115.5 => 26.49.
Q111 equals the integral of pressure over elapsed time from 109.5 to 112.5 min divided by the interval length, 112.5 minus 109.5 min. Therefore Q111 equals 28.7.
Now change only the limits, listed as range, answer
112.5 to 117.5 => 28.1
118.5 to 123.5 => 36.5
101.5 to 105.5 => 33.2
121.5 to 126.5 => 42.9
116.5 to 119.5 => 31.5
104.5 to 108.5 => 33.1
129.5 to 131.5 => 50.1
